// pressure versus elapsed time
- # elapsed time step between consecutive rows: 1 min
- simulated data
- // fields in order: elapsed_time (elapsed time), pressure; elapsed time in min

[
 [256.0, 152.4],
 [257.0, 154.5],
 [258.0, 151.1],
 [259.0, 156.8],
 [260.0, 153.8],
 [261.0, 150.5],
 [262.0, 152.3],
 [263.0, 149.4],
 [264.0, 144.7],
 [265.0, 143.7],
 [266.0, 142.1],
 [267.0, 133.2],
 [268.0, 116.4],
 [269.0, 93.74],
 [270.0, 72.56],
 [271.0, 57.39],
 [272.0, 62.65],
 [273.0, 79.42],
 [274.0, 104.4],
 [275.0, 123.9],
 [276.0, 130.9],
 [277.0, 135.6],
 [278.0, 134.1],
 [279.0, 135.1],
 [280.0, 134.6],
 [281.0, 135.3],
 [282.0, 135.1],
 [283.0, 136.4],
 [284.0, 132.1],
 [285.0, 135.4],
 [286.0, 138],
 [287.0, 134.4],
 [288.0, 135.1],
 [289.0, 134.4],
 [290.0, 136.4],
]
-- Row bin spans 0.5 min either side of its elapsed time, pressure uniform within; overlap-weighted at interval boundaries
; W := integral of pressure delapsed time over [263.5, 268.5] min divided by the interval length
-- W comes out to 136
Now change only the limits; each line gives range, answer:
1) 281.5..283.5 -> 136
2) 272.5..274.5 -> 91.9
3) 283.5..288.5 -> 135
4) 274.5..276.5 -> 127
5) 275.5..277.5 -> 133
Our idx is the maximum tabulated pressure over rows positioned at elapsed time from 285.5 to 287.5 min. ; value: 138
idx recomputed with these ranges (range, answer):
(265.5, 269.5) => 142.1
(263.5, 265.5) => 144.7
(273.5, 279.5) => 135.6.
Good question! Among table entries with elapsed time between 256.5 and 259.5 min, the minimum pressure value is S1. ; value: 151.1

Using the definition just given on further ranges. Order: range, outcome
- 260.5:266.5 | 142.1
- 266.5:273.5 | 57.39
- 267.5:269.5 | 93.74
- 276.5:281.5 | 134.1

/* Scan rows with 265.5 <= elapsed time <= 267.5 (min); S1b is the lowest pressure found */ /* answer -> 133.2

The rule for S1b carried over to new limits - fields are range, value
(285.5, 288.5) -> 134.4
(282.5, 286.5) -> 132.1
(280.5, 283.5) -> 135.1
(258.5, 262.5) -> 150.5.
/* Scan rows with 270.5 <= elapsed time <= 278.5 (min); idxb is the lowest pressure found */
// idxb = 57.39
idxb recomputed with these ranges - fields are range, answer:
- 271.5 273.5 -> 62.65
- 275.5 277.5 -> 130.9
